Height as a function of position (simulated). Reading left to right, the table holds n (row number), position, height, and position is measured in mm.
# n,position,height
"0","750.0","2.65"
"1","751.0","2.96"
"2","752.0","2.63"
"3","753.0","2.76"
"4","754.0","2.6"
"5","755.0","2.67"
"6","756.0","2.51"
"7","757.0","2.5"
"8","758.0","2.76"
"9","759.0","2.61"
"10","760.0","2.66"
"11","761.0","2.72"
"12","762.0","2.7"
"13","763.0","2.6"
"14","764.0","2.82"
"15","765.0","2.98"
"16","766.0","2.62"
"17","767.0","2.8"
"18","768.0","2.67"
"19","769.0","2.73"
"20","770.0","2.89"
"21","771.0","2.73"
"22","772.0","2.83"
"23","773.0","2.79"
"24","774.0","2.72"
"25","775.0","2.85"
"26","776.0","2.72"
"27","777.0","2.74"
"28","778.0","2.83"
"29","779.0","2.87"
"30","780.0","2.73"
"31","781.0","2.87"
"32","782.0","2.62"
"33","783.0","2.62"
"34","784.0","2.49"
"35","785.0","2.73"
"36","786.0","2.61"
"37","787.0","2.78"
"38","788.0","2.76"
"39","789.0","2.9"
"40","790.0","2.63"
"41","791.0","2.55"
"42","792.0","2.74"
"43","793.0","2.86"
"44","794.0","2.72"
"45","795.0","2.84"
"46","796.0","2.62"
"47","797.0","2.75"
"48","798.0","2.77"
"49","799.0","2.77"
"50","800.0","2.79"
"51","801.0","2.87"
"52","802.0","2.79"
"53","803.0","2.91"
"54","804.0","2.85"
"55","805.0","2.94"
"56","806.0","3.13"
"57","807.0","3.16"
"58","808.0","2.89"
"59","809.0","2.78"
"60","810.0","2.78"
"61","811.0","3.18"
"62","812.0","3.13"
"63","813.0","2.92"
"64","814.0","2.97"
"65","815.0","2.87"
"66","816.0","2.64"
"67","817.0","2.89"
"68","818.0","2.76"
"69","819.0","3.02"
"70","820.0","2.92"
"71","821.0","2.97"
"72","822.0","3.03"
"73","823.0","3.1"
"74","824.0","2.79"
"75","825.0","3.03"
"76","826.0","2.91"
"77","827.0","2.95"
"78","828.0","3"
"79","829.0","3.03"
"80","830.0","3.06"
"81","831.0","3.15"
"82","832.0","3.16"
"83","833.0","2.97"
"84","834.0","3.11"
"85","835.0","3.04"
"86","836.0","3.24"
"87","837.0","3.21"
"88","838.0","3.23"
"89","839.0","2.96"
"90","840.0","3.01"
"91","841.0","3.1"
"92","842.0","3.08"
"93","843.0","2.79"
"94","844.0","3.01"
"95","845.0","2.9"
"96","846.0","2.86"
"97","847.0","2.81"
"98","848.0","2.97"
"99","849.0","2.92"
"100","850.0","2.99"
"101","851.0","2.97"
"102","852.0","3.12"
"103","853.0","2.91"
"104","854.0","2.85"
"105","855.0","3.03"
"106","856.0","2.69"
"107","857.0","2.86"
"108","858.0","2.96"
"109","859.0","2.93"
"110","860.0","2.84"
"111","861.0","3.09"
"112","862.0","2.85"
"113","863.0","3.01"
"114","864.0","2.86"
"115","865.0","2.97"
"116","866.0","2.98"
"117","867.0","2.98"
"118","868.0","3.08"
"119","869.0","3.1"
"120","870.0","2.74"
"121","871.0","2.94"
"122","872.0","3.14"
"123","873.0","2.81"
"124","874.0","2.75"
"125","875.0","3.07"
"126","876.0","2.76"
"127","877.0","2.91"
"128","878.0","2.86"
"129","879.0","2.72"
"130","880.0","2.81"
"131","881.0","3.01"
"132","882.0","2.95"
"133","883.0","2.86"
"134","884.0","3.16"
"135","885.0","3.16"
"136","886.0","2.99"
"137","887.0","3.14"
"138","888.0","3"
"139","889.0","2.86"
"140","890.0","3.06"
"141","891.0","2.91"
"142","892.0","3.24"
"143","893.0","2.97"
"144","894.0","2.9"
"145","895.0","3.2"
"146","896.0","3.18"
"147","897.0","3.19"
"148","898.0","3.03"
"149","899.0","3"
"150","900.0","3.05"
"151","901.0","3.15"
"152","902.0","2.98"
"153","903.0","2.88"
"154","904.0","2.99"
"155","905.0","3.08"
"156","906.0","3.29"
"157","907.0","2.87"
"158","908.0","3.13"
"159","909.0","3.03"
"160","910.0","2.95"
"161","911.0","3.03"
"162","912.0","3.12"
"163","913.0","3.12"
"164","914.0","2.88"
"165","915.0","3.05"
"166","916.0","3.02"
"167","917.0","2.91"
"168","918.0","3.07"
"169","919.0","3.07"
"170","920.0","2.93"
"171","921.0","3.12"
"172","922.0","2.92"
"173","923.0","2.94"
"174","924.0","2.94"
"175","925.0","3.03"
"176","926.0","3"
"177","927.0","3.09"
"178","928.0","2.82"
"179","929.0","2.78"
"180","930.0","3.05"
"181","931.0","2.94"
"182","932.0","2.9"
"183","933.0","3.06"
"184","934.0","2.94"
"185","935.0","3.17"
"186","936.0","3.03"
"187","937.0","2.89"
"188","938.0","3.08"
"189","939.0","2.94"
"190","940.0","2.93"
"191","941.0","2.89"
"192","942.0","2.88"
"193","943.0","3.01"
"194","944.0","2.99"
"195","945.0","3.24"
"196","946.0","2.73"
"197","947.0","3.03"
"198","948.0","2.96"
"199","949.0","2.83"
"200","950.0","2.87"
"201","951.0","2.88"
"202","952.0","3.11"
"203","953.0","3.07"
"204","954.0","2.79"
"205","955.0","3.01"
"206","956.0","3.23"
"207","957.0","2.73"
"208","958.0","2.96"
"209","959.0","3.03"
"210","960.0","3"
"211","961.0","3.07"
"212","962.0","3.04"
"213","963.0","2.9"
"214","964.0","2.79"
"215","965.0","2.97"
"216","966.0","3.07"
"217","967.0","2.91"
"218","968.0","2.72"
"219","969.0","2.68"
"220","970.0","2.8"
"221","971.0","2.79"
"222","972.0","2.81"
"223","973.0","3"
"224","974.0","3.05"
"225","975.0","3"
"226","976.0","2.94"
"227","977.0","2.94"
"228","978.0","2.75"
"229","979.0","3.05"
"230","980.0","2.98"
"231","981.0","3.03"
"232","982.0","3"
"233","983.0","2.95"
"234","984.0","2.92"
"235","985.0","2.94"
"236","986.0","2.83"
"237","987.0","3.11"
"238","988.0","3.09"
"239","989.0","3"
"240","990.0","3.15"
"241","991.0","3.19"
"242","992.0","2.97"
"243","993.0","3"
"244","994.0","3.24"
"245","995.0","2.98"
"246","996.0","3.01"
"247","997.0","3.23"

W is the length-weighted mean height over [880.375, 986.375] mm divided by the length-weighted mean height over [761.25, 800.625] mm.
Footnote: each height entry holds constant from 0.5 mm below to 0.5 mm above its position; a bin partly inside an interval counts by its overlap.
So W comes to 1.09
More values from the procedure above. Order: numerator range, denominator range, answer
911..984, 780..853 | 1.02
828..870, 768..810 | 1.07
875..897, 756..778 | 1.09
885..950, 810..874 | 1.01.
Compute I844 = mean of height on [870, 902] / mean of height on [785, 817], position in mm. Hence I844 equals 1.1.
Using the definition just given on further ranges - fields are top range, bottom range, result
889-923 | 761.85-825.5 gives 1.08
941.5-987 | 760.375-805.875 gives 1.07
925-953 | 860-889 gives 1.01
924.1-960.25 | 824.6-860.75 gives 0.99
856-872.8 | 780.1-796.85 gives 1.09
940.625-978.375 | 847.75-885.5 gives 1.00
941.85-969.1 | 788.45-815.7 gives 1.03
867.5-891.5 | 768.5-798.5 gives 1.08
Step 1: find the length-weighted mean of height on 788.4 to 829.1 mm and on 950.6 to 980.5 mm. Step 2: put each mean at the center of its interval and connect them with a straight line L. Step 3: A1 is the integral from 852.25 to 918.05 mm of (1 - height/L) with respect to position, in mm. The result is -1.7 mm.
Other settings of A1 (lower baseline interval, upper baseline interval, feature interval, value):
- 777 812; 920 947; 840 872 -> -0.8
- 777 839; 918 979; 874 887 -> -0.1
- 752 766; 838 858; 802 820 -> -0.6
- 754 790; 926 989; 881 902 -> -1.3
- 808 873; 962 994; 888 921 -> -0.8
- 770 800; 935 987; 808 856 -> -3.1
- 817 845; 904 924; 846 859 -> 0.4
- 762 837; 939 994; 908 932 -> -0.5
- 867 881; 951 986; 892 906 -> -0.7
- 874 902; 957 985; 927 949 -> -0.1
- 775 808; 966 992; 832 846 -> -1.1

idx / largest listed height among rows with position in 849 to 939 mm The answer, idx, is 3.29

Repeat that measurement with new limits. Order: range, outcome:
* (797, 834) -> 3.18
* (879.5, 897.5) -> 3.24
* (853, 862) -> 3.09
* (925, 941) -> 3.17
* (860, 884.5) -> 3.16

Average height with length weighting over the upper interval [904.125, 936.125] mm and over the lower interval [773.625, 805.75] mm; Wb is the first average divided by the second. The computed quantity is 1.1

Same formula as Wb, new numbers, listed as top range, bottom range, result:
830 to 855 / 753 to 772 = 1.12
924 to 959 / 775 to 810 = 1.07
